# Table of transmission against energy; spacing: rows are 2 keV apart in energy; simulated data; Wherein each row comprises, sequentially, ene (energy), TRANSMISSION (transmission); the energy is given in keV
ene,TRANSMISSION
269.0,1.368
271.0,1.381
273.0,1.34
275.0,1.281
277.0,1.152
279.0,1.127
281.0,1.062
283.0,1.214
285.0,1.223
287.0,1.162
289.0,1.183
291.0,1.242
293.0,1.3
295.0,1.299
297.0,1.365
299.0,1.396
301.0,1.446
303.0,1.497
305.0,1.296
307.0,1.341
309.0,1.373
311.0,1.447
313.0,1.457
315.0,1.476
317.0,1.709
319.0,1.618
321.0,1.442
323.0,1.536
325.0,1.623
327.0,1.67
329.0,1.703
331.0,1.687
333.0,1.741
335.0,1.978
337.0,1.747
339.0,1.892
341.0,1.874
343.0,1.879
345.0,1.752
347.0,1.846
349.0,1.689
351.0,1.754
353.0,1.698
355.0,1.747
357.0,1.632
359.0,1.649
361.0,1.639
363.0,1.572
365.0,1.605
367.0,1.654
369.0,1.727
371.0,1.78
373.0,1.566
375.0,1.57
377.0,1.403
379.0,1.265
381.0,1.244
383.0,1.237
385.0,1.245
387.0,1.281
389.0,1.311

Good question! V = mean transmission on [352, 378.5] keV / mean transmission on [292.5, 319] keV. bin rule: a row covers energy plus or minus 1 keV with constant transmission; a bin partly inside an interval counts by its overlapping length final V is 1.1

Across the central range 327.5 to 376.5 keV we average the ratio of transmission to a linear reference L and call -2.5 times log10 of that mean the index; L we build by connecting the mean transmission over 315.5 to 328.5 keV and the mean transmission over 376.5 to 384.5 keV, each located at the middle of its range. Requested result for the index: -0.199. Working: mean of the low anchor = 1.6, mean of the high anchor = 1.28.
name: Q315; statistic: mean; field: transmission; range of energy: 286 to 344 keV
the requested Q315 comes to 1.53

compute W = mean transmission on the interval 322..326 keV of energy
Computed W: 1.58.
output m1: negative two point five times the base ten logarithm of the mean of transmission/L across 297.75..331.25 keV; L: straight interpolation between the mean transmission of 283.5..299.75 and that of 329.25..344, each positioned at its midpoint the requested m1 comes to 0.03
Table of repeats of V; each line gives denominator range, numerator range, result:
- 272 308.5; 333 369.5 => 1.37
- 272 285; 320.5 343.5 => 1.45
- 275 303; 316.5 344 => 1.37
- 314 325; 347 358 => 1.10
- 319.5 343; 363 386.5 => 0.86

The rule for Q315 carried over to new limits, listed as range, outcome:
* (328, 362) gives 1.76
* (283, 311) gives 1.32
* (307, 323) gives 1.5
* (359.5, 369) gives 1.63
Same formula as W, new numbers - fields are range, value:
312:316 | 1.47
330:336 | 1.8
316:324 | 1.58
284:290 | 1.19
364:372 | 1.69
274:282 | 1.16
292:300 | 1.34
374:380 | 1.41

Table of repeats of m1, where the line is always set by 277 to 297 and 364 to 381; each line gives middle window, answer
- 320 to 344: -0.24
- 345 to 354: -0.20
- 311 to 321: -0.16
